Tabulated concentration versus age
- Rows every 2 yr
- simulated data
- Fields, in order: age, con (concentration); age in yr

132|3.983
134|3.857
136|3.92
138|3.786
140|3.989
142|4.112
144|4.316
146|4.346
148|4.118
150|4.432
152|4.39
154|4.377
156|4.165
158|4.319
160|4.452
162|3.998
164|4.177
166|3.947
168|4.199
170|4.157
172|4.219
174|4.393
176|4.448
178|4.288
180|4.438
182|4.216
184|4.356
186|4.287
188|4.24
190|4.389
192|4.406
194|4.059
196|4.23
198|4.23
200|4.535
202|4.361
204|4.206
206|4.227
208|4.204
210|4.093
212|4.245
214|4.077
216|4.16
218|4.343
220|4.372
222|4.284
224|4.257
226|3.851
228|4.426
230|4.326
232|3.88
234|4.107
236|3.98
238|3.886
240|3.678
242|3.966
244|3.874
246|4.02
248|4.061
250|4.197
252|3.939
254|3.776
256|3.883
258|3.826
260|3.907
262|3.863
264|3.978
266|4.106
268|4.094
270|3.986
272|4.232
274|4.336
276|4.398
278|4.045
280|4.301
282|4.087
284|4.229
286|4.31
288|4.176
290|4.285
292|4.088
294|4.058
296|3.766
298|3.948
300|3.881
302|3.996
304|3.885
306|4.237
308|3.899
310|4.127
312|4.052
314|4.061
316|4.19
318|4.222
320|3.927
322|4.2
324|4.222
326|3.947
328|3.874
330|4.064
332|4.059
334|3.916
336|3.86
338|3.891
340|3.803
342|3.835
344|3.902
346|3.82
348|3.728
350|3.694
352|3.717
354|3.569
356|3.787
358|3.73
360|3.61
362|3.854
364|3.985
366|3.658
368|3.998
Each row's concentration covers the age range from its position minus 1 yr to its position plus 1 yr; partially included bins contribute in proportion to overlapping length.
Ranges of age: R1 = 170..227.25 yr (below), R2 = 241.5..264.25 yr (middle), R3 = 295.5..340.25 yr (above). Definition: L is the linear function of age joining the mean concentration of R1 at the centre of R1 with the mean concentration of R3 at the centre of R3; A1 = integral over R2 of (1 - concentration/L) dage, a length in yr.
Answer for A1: 1.1 yr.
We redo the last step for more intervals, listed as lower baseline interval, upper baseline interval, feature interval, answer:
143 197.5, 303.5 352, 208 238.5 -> 0.1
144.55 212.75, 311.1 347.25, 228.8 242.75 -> 0.6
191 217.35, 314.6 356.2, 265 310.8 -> -0.8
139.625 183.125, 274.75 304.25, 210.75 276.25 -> 1.4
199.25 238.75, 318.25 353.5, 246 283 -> 0.2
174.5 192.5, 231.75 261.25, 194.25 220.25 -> -0.4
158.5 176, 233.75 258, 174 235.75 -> -2.6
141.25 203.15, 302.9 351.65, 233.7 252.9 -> 0.8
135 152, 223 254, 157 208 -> -2.2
